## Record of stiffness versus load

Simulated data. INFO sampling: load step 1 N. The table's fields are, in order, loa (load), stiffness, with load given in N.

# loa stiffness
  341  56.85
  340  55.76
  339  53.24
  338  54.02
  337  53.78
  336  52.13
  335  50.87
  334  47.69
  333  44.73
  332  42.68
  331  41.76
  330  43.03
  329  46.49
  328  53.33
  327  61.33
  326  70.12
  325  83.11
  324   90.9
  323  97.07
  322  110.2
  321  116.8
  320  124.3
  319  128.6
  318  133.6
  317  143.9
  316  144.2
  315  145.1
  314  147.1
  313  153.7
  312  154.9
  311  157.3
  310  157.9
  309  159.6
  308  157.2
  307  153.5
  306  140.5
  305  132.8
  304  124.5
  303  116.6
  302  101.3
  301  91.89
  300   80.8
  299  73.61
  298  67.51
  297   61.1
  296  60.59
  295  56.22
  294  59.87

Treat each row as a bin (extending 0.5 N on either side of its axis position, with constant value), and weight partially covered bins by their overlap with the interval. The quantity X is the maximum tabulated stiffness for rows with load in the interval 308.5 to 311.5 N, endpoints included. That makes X 159.6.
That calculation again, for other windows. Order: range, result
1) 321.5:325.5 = 110.2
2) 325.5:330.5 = 70.12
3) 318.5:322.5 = 128.6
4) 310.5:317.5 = 157.3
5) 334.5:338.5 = 54.02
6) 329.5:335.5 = 50.87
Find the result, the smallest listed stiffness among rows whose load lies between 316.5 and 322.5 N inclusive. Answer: 110.2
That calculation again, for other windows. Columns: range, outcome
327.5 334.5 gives 41.76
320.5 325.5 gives 83.11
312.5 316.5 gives 144.2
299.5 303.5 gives 80.8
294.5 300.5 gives 56.22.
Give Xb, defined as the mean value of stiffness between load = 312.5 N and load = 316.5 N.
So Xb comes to 148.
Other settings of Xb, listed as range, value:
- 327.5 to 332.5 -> 45.5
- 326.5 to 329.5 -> 53.7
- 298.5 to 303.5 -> 92.8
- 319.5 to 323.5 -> 112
